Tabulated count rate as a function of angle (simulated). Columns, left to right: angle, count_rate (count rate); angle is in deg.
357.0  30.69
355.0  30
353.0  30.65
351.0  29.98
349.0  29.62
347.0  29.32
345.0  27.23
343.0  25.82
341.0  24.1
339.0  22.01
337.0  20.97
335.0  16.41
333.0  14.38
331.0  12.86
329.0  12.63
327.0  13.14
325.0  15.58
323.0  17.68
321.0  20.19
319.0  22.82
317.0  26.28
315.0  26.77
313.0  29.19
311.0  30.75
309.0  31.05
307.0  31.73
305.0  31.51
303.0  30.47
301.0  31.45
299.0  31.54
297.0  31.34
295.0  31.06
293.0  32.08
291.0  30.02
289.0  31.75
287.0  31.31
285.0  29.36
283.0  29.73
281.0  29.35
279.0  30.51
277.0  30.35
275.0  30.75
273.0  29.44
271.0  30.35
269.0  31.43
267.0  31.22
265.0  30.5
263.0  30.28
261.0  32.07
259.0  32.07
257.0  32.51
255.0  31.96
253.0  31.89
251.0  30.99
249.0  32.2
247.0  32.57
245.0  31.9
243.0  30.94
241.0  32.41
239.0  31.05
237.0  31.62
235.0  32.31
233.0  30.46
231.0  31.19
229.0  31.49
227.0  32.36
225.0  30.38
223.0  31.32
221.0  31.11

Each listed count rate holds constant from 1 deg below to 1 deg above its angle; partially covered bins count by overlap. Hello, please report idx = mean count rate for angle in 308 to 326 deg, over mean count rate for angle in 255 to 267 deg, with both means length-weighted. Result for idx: 0.8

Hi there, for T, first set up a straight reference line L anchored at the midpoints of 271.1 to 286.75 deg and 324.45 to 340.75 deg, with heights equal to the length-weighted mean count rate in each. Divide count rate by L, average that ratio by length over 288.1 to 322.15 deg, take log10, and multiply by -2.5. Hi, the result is -0.25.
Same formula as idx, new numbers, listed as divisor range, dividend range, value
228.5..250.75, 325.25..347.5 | 0.62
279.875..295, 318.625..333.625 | 0.52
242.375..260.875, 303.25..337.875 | 0.69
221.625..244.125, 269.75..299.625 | 0.97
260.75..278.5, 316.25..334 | 0.56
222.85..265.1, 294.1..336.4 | 0.77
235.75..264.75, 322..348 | 0.61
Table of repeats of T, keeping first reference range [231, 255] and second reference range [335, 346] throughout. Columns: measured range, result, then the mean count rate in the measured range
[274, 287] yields -0.06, 30.1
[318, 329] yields 0.39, 17.4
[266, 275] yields -0.05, 30.6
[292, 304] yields -0.16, 31.3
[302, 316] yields -0.16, 30.2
